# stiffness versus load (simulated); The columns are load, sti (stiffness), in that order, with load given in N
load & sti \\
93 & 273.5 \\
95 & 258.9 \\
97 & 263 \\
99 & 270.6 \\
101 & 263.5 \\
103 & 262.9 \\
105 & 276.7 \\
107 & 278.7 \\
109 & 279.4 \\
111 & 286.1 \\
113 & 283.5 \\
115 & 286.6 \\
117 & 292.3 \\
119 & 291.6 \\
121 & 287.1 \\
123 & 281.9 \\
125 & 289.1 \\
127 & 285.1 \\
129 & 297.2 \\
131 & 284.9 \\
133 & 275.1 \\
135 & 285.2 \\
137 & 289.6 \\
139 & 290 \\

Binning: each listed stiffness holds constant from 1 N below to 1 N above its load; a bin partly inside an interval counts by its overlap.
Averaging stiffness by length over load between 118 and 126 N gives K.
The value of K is 287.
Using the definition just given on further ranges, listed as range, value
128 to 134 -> 286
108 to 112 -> 283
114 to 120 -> 290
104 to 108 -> 278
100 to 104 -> 263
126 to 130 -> 291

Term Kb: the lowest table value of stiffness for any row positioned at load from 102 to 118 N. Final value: 262.9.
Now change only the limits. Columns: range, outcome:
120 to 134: 275.1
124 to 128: 285.1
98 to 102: 263.5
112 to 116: 283.5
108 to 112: 279.4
